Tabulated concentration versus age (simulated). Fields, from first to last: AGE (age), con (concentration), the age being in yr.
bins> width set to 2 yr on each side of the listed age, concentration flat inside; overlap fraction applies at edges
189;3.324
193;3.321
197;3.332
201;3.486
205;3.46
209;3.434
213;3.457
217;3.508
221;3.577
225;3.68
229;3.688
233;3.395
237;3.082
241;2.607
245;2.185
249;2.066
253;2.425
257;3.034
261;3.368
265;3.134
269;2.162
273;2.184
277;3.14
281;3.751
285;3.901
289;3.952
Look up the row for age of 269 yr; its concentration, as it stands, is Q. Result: 2.162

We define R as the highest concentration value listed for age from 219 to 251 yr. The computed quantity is 3.688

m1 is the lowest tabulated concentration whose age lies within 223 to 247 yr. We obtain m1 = 2.185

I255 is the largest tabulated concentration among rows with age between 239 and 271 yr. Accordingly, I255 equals 3.368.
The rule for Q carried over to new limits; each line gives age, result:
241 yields 2.607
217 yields 3.508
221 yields 3.577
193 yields 3.321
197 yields 3.332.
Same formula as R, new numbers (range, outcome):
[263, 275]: 3.134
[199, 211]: 3.486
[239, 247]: 2.607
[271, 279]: 3.14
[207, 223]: 3.577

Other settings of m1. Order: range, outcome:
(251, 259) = 2.425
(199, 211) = 3.434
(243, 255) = 2.066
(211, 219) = 3.457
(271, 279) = 2.184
